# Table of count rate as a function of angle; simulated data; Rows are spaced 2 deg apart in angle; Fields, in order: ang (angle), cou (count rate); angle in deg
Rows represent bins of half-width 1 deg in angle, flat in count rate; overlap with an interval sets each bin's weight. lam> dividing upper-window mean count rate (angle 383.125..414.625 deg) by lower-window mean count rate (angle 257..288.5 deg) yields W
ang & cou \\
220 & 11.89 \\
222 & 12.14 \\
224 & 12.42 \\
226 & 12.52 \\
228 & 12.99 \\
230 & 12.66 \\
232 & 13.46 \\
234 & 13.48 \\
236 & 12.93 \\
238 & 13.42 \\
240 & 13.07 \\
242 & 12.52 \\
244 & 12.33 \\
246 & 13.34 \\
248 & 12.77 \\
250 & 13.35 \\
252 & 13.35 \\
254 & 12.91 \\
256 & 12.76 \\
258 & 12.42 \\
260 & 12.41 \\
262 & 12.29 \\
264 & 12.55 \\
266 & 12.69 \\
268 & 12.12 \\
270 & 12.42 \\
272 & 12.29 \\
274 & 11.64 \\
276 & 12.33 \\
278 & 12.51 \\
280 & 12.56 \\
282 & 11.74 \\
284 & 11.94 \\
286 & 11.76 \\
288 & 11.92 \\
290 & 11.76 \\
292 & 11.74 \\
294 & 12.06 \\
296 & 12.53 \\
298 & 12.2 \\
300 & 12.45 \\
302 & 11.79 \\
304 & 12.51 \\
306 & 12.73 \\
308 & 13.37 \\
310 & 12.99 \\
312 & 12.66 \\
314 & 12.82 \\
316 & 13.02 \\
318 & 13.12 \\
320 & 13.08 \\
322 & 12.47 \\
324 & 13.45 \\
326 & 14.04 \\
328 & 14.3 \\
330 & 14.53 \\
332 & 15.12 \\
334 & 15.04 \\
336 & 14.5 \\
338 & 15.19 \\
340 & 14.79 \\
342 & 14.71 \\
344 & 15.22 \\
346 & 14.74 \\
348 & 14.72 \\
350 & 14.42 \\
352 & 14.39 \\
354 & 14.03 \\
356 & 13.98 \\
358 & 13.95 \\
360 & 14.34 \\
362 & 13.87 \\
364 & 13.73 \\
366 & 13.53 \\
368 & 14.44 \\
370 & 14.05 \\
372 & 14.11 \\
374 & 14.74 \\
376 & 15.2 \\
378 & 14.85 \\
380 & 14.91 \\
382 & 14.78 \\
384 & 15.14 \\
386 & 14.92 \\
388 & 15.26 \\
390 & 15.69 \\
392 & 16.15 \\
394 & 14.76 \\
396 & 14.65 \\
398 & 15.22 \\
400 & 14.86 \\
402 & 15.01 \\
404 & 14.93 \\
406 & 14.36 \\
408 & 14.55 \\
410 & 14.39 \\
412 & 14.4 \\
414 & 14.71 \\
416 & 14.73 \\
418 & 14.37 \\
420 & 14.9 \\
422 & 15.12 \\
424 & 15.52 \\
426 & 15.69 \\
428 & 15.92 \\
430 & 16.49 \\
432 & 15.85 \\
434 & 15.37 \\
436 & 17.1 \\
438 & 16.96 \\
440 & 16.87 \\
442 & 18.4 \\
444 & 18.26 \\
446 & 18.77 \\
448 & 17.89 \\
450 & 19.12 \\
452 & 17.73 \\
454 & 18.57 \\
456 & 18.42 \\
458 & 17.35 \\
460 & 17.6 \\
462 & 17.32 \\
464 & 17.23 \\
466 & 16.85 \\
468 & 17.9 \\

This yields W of 1.22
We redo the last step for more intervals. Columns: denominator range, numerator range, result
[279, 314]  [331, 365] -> 1.18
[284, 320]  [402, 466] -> 1.32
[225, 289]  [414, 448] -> 1.29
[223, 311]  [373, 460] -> 1.27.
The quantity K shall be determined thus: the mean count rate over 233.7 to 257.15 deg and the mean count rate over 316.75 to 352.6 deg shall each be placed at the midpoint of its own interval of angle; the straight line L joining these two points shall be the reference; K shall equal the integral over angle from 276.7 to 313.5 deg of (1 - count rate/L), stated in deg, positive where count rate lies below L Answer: 3.8 deg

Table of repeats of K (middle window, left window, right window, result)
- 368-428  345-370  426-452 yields 2.89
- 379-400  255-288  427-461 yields 0.90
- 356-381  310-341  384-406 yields 0.57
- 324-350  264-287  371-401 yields -1.72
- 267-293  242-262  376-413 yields 2.29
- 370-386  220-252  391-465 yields 0.59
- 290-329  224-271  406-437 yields 2.57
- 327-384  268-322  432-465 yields -0.37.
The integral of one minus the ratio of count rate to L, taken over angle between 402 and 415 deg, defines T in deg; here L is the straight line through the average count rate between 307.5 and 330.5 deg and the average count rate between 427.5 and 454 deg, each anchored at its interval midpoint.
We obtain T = 1.3 deg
